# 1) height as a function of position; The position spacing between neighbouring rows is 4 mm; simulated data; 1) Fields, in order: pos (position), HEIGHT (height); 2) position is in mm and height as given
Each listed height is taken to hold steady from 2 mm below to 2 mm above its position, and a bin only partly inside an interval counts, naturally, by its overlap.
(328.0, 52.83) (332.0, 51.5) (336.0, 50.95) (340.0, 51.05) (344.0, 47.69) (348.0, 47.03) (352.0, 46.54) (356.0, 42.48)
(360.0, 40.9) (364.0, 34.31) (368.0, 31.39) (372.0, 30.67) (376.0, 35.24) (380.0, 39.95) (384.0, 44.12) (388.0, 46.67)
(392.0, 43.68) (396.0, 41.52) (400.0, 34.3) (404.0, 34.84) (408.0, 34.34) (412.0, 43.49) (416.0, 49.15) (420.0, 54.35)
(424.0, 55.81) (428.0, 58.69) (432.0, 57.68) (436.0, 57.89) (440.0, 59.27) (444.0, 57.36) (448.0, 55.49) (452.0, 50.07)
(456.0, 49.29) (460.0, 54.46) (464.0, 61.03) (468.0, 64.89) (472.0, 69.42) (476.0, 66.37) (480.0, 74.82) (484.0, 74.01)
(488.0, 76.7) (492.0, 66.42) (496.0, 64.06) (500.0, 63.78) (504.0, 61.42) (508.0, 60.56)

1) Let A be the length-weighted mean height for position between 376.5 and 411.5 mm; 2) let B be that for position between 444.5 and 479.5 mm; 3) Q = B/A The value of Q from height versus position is 1.49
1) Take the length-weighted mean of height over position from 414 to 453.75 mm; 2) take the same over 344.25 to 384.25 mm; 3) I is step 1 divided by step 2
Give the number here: 1.41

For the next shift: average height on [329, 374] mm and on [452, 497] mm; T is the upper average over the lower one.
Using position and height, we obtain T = 1.5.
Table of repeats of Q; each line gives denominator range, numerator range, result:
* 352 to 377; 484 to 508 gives 1.81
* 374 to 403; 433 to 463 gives 1.36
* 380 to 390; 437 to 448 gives 1.30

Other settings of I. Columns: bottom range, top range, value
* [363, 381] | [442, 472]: 1.68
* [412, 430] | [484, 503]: 1.28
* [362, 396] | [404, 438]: 1.31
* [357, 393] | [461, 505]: 1.75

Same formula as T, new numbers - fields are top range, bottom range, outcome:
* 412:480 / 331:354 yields 1.18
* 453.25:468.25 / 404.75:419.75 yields 1.30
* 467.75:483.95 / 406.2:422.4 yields 1.53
